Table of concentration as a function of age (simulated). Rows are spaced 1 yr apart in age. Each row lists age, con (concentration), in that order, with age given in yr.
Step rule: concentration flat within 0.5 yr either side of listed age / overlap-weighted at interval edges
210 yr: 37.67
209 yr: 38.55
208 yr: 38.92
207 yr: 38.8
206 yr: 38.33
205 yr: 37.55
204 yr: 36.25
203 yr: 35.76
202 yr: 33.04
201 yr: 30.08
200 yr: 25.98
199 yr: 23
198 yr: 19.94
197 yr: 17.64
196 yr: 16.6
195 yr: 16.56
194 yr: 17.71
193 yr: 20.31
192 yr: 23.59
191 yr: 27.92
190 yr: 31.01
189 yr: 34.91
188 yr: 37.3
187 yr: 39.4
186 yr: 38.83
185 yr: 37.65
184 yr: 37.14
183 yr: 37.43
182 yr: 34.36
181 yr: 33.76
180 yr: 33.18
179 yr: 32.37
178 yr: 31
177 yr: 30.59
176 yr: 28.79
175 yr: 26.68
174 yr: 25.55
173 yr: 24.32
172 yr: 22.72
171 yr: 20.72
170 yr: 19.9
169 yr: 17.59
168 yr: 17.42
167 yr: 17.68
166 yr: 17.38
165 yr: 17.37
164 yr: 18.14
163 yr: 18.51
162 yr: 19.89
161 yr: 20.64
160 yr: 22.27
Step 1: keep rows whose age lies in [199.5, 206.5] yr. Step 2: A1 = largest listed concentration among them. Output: 38.33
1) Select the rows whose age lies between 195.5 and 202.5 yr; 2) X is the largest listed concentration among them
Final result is 33.04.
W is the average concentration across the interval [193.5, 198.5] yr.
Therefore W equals 17.7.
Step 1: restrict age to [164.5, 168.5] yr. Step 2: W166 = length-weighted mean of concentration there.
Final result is 17.5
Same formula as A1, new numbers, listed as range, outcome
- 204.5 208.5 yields 38.92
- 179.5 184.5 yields 37.43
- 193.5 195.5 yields 17.71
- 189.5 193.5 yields 31.01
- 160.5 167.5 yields 20.64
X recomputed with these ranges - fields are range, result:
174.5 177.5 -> 30.59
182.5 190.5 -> 39.4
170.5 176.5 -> 28.79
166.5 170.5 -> 19.9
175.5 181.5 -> 33.76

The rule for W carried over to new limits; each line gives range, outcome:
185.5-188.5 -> 38.5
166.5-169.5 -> 17.6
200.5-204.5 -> 33.8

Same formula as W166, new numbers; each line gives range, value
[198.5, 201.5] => 26.4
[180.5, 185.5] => 36.1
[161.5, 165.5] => 18.5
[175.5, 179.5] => 30.7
